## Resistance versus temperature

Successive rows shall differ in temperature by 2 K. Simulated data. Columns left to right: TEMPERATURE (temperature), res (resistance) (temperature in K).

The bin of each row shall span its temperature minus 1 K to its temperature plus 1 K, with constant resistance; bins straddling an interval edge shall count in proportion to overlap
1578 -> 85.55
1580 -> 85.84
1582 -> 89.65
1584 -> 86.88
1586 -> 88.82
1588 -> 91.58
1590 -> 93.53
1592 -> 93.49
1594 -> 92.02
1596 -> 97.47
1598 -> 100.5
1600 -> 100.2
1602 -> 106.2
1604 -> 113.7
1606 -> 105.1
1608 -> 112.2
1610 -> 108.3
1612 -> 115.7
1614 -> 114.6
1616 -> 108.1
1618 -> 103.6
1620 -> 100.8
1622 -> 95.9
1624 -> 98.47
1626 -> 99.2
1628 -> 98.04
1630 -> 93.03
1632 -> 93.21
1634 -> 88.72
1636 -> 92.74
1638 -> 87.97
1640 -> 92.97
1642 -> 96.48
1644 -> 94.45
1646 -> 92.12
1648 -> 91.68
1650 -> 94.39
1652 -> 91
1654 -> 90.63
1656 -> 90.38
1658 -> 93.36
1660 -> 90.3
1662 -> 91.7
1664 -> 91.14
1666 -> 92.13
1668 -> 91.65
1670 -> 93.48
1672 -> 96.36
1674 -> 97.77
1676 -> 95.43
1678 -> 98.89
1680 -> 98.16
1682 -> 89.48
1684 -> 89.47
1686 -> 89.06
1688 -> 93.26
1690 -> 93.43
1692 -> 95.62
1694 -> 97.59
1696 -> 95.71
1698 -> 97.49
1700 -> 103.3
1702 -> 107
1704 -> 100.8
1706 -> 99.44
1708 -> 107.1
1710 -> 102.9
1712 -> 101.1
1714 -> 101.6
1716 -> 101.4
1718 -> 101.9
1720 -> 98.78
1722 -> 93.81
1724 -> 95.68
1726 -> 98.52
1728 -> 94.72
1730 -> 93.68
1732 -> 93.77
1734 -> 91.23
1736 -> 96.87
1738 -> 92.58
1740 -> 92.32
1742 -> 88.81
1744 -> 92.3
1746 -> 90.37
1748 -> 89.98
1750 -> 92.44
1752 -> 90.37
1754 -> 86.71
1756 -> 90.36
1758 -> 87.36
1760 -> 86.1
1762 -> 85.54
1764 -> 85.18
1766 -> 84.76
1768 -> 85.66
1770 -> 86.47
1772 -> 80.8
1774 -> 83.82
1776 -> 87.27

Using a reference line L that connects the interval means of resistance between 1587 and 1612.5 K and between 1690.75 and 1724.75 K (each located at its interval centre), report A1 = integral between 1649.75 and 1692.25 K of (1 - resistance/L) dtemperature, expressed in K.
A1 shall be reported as 3.3 K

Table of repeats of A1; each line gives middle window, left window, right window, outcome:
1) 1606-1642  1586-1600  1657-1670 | -2.6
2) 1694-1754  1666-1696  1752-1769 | -4.3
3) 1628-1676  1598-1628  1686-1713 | 4.6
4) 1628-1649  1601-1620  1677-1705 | 2.4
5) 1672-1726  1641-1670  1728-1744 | -3.1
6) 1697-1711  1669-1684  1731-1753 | -1.3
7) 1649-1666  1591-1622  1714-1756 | 1.5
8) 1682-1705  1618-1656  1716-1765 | -0.8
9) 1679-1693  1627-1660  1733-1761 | -0.1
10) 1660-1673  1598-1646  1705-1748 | 0.8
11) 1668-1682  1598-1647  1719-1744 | 0.2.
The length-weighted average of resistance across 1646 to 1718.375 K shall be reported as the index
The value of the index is 95.9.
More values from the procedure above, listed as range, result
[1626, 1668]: 92.5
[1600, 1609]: 108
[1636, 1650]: 92.7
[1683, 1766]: 94.7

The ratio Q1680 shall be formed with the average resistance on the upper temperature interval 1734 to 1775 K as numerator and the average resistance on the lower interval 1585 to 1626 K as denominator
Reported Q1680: 0.9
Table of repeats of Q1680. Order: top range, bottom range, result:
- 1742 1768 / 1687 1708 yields 0.89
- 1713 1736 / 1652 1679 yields 1.04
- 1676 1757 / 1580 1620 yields 0.95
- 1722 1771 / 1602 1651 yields 0.91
